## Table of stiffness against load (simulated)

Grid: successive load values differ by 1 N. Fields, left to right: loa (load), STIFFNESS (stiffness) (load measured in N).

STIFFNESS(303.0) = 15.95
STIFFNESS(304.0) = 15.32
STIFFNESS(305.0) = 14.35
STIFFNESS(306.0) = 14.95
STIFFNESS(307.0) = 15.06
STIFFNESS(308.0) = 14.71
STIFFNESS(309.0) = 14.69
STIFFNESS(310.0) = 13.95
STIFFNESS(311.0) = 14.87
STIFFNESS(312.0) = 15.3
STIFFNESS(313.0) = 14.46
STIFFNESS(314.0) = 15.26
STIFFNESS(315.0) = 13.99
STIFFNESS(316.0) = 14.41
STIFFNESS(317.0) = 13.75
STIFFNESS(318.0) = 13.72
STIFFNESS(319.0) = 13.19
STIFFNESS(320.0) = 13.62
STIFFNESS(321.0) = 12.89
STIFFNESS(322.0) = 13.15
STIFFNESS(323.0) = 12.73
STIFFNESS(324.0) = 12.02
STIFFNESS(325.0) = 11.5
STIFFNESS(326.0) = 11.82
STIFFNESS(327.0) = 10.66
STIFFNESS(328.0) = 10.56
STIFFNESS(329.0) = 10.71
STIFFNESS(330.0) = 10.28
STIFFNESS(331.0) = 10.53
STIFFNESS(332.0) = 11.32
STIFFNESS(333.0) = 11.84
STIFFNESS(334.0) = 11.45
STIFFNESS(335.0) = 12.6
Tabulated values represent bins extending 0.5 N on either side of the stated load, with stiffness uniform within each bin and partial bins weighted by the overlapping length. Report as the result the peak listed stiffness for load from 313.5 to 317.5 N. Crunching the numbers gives 15.26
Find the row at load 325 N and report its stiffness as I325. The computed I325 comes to 11.5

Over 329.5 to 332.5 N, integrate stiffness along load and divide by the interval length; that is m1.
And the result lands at 10.7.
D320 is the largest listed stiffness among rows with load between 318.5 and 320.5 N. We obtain 13.62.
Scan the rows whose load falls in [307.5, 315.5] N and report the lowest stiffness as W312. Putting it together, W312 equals 13.95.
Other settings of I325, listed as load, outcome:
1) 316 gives 14.41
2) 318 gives 13.72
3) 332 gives 11.32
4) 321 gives 12.89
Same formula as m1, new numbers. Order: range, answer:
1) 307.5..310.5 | 14.5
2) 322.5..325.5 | 12.1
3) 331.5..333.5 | 11.6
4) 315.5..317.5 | 14.1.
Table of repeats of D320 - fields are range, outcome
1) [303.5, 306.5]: 15.32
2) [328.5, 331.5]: 10.71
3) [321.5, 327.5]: 13.15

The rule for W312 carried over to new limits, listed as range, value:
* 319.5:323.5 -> 12.73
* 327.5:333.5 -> 10.28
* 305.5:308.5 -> 14.71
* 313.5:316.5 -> 13.99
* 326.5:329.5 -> 10.56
